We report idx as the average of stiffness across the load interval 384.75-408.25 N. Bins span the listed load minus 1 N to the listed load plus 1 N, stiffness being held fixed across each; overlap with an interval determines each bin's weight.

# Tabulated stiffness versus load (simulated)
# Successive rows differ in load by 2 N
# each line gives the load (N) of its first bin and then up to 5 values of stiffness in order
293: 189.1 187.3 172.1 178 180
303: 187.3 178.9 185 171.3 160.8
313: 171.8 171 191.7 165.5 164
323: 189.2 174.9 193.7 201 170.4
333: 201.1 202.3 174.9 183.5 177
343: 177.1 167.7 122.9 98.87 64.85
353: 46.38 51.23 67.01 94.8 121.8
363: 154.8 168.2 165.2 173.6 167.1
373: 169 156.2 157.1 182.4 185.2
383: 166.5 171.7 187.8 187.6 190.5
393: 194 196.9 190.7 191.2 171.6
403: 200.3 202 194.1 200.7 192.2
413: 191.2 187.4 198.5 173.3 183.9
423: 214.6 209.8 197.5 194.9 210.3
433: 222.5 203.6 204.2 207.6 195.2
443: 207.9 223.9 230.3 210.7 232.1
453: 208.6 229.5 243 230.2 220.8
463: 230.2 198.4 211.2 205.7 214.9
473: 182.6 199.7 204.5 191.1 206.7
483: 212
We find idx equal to 191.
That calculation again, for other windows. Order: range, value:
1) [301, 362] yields 155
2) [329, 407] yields 160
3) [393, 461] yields 205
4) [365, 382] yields 169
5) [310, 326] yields 174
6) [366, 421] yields 183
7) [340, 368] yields 120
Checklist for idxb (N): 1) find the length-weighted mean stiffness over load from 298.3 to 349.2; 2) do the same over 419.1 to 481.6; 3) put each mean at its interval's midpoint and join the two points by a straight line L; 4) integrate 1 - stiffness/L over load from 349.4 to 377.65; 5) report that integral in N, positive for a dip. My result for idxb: 9.5 N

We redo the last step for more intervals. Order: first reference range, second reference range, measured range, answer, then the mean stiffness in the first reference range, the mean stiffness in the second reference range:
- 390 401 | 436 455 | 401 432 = 0.7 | 191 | 214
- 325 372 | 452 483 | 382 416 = -3.0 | 146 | 212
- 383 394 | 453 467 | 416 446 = 0.6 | 185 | 223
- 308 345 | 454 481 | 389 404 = 0.4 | 180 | 212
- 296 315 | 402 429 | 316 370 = 9.4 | 176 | 196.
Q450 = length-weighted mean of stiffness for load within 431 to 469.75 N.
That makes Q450 217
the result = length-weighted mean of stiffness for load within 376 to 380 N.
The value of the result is 170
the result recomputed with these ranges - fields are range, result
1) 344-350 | 130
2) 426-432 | 201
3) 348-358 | 65.7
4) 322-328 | 186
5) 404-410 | 199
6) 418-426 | 195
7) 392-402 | 189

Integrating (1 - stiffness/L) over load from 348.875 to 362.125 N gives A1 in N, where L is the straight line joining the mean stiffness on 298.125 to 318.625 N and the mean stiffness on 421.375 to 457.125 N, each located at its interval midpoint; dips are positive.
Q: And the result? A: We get 7.9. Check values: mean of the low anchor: 177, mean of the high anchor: 212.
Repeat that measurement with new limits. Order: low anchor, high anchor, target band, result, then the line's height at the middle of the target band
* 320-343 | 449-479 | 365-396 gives 3.02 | 195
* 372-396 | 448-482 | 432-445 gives -0.41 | 202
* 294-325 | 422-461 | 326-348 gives 0.64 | 185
